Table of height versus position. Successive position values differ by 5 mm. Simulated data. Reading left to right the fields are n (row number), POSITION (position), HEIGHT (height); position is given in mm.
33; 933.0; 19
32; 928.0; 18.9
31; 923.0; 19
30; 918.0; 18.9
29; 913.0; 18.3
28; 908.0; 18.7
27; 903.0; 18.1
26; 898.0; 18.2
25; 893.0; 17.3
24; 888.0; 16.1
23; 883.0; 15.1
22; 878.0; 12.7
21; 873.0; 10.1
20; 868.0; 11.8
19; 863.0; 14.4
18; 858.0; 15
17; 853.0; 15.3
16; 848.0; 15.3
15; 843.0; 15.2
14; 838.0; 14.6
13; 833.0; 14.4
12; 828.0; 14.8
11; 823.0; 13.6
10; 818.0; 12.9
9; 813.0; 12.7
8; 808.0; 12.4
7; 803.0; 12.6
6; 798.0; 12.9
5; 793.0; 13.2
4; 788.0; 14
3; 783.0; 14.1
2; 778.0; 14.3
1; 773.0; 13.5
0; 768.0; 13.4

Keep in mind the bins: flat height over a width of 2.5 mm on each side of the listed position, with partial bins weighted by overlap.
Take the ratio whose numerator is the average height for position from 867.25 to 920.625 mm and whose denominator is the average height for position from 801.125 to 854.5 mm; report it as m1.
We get 1.2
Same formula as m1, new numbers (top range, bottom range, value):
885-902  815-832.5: 1.25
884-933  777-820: 1.37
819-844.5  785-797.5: 1.07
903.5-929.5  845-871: 1.31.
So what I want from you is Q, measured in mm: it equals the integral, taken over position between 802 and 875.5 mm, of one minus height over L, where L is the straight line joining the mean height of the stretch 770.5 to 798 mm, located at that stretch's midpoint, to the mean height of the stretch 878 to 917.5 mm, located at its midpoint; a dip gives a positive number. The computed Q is 8.0 mm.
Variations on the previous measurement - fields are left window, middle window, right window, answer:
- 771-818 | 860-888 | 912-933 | 6.0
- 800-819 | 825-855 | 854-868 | -2.9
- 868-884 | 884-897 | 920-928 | -2.2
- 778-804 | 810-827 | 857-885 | 0.2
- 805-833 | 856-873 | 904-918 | 2.9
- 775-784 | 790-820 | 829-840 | 3.2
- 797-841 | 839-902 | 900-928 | 5.6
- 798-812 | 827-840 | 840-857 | -0.2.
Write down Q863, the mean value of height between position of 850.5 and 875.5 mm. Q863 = 13.3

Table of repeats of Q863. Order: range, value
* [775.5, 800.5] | 13.7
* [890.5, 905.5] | 17.9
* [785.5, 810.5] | 13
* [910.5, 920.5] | 18.6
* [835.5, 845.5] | 14.9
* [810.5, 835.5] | 13.7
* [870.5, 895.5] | 14.3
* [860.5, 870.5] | 13.1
